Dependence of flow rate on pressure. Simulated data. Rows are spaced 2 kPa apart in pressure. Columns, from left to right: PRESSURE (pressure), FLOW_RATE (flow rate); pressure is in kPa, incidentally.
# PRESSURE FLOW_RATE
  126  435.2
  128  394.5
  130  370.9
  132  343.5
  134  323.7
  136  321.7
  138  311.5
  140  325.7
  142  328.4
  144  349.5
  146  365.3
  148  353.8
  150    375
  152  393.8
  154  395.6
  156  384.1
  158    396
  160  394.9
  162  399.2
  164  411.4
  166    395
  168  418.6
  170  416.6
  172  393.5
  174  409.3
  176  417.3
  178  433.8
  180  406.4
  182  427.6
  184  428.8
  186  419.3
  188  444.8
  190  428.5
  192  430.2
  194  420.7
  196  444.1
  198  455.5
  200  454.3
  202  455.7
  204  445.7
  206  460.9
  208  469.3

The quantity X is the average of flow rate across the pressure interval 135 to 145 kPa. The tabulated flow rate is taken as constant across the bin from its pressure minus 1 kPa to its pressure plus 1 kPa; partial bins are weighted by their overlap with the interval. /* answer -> 327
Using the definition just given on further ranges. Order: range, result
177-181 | 420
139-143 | 327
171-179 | 413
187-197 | 434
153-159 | 392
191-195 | 425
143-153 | 367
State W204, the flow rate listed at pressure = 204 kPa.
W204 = 445.7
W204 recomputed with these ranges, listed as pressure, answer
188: 444.8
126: 435.2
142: 328.4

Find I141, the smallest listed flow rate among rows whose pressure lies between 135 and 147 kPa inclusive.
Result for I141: 311.5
